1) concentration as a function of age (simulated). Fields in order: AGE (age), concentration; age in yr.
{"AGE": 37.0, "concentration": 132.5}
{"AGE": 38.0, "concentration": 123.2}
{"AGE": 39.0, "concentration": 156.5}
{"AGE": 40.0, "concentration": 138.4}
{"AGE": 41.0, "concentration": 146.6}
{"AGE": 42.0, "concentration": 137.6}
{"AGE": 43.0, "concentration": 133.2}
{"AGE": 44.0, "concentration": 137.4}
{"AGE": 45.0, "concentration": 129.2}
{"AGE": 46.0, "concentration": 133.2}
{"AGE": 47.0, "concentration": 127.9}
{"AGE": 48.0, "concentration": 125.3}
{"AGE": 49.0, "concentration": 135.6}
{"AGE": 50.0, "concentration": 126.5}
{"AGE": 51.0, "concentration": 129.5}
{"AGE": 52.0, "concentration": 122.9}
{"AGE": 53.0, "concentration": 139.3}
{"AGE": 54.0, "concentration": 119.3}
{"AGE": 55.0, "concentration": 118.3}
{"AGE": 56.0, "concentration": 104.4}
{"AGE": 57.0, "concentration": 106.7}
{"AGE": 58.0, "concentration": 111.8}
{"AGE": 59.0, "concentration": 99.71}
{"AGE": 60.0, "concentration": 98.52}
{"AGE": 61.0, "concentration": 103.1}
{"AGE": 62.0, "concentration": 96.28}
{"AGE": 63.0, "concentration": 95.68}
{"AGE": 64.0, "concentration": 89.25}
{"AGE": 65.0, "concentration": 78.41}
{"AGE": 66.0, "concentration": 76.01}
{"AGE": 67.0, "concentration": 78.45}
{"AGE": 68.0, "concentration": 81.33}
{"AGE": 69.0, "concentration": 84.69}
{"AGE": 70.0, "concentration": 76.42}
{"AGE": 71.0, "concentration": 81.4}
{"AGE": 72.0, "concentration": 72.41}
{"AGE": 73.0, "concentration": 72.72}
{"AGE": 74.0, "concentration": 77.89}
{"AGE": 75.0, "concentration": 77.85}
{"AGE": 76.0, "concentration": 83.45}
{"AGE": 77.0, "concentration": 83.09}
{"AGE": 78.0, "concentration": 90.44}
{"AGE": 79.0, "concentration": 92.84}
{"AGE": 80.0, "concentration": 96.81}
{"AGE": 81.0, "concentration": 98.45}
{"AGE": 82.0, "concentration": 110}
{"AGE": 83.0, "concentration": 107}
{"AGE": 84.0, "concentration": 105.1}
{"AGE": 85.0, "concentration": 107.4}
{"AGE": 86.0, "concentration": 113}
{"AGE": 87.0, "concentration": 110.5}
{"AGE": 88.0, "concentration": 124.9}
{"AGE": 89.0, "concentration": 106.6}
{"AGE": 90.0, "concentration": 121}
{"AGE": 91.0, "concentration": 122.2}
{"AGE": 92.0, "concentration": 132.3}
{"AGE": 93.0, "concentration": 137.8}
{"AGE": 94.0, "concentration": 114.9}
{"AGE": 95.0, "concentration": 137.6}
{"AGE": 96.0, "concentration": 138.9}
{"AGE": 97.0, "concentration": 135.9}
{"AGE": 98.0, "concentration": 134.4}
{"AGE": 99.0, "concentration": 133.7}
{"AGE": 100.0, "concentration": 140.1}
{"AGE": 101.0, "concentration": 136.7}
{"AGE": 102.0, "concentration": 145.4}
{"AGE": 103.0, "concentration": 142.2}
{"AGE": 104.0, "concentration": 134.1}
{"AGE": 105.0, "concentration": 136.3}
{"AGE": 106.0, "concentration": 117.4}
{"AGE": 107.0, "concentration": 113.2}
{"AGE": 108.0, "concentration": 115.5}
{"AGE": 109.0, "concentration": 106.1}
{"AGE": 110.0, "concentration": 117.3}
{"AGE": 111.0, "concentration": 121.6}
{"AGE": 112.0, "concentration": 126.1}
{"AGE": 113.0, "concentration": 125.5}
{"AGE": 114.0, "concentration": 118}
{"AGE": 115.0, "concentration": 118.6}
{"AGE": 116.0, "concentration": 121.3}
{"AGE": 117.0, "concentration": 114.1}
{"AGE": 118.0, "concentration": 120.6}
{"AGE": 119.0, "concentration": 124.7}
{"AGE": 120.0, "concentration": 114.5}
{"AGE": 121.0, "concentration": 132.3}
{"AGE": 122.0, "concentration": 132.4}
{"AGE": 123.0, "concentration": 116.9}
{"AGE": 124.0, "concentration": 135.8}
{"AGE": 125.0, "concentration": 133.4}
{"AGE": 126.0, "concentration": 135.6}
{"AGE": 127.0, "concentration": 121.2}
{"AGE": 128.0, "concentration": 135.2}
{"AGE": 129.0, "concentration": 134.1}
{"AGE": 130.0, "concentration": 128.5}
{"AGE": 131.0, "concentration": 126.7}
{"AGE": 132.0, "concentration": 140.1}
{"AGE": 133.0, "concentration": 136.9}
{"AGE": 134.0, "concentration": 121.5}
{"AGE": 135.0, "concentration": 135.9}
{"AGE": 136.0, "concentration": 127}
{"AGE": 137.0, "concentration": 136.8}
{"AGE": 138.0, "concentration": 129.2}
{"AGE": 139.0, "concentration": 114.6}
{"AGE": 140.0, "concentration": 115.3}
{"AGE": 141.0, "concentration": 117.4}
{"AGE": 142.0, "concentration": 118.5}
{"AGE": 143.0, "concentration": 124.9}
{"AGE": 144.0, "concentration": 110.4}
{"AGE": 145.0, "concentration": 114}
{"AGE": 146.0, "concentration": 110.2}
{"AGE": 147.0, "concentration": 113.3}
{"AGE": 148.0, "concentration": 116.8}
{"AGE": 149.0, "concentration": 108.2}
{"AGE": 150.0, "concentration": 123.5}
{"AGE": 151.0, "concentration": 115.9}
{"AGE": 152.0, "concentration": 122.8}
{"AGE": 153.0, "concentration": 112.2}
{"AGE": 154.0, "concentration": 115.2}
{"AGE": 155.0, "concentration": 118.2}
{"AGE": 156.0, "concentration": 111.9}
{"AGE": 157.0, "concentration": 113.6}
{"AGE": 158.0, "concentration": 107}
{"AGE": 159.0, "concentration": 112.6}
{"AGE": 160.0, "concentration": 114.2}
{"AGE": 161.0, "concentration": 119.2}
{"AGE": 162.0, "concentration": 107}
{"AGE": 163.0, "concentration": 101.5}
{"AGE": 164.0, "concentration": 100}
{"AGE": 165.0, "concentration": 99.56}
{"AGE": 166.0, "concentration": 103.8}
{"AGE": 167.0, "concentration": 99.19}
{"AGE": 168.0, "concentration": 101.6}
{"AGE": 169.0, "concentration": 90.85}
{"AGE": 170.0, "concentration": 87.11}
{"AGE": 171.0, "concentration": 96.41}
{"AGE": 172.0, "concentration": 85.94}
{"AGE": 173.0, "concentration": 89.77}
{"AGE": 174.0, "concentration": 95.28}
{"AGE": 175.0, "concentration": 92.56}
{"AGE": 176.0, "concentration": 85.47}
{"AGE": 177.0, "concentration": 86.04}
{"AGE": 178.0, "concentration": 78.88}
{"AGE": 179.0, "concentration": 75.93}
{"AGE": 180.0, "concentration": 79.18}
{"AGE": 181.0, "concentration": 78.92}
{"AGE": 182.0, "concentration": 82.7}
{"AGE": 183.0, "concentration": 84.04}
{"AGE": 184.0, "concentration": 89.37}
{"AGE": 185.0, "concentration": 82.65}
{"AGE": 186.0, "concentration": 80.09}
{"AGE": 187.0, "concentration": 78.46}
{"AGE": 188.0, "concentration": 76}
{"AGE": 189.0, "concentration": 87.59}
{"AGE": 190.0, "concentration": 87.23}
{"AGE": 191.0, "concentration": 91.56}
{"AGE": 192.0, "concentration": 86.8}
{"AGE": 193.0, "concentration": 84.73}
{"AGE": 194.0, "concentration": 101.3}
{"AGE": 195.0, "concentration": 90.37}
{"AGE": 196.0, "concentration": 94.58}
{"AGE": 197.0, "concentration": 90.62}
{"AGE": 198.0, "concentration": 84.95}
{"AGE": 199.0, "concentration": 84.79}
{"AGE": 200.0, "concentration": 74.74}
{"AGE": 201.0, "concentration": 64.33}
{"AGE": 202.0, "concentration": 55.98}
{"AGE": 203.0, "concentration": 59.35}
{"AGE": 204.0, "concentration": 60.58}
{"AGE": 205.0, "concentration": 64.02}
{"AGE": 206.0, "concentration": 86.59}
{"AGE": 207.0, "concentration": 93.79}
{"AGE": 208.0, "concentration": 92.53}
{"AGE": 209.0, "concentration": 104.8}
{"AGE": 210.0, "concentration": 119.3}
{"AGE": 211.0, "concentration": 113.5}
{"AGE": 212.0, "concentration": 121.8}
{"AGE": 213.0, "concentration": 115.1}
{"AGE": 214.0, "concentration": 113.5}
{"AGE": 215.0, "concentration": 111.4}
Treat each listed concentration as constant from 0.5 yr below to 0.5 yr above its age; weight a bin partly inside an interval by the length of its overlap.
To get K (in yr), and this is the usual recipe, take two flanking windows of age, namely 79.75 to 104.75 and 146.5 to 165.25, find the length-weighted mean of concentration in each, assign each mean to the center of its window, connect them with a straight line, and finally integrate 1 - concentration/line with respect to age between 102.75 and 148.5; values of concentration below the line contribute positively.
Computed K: -2.3 yr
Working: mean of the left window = 124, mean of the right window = 112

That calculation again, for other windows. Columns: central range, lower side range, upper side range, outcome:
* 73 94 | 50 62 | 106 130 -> 2.4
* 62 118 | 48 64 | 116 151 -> 4.1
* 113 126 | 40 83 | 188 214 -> -3.5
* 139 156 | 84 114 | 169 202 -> -2.2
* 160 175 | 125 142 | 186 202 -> 0.7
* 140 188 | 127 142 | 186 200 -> 3.0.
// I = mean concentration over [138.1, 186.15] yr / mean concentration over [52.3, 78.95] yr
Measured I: 1.11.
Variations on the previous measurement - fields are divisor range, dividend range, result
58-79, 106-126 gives 1.42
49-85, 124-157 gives 1.26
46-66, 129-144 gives 1.13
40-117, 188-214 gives 0.78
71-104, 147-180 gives 0.91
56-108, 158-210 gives 0.83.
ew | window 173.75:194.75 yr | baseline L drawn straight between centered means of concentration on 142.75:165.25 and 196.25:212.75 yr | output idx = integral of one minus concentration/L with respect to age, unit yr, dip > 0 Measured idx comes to 2.6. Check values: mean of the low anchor 113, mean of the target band 84.9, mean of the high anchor 86.3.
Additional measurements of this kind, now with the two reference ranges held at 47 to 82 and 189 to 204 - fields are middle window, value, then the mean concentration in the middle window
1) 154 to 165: -3.04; 110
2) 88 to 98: -3.47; 128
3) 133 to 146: -4.87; 122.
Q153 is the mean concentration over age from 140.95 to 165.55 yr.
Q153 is 113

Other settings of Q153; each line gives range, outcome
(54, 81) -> 90.3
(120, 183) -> 112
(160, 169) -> 104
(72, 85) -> 91.2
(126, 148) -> 124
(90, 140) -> 128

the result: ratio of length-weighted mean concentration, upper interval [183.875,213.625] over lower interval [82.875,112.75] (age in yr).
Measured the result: 0.70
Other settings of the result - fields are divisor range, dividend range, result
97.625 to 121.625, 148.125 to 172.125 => 0.86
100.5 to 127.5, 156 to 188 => 0.75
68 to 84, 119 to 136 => 1.49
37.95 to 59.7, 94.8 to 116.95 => 1.00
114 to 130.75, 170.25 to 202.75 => 0.67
